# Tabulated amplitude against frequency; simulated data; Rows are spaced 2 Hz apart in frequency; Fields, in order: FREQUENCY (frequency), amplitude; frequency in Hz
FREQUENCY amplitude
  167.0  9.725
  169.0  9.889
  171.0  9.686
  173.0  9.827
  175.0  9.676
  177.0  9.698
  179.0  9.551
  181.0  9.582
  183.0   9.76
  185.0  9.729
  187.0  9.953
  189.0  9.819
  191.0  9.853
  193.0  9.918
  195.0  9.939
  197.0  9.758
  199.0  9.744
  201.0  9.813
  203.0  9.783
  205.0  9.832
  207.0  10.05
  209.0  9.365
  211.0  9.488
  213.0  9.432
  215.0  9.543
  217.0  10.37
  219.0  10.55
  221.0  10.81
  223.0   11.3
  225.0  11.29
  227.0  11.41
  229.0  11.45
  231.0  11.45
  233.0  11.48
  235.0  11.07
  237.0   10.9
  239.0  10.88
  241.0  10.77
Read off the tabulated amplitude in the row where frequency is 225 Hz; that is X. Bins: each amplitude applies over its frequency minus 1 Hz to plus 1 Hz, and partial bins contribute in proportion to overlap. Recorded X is 11.29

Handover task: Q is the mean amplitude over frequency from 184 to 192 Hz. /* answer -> 9.84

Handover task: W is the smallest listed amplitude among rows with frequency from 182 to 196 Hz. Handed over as 9.729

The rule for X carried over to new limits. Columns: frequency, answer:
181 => 9.582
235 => 11.07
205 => 9.832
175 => 9.676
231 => 11.45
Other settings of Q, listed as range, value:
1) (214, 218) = 9.96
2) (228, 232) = 11.4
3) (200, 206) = 9.81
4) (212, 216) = 9.49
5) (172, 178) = 9.73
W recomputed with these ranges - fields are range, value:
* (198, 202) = 9.744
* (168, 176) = 9.676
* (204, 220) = 9.365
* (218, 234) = 10.55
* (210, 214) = 9.432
